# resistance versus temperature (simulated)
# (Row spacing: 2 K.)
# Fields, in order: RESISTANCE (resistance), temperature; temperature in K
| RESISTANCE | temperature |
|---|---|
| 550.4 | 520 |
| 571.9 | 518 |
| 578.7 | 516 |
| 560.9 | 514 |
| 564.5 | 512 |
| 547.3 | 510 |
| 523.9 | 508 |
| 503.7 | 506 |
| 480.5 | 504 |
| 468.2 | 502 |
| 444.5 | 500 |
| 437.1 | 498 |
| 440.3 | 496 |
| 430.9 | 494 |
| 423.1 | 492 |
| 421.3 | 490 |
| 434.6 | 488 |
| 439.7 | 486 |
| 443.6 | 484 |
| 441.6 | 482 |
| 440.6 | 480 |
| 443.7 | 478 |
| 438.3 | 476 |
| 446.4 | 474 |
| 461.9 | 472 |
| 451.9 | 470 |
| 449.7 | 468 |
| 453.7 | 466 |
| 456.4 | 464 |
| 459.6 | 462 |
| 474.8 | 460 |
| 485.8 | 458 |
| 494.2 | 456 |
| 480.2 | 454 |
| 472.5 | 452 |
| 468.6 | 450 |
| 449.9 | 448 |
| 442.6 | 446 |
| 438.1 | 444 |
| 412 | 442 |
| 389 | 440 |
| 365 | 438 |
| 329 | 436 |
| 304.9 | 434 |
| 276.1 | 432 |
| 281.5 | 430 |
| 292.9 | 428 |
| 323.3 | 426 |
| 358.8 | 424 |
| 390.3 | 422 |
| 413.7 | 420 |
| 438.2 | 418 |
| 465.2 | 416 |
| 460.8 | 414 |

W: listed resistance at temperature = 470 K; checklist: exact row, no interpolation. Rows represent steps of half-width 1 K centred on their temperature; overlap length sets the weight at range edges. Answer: 451.9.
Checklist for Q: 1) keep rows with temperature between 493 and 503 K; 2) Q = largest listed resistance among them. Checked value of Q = 468.2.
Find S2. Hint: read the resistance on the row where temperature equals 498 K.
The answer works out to 437.1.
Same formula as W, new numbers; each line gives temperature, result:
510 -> 547.3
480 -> 440.6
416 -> 465.2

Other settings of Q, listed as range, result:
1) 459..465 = 474.8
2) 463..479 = 461.9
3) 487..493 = 434.6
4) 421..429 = 390.3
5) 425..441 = 389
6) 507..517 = 578.7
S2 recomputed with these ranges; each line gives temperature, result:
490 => 421.3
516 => 578.7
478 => 443.7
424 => 358.8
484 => 443.6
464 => 456.4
